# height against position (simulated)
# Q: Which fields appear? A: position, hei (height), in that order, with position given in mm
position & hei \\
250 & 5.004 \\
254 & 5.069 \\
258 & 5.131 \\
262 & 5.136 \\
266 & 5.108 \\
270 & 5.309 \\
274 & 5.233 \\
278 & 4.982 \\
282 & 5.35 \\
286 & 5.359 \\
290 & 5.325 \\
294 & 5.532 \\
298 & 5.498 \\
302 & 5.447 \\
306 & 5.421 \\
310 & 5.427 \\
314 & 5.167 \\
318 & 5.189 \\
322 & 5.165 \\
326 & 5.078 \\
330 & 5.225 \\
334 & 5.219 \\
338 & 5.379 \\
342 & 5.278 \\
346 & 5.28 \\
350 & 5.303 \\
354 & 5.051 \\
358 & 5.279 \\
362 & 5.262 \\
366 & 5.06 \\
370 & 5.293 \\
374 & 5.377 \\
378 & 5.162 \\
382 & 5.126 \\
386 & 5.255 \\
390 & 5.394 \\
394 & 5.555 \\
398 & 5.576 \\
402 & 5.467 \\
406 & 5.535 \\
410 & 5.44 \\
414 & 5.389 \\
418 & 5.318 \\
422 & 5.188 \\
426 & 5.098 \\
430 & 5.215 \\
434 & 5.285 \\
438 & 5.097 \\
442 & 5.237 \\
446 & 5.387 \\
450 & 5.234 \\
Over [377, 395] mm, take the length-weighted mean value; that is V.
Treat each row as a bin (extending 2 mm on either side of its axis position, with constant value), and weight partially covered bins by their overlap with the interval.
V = 5.29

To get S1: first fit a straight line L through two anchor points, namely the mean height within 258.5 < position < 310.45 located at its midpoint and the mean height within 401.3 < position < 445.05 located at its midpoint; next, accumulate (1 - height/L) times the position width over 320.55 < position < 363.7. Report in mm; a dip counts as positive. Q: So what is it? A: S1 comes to 0.6 mm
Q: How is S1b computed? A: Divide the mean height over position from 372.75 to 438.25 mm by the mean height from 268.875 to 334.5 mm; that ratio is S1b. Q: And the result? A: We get 1.01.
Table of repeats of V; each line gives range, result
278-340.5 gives 5.31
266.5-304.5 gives 5.33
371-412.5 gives 5.39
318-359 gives 5.22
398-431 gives 5.35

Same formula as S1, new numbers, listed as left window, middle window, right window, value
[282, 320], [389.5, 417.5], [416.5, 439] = -1.3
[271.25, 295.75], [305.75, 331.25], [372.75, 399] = 0.4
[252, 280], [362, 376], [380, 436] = 0.1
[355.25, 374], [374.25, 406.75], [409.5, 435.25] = -0.8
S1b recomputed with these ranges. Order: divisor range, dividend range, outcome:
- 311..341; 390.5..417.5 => 1.05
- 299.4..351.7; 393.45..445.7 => 1.01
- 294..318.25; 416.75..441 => 0.97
